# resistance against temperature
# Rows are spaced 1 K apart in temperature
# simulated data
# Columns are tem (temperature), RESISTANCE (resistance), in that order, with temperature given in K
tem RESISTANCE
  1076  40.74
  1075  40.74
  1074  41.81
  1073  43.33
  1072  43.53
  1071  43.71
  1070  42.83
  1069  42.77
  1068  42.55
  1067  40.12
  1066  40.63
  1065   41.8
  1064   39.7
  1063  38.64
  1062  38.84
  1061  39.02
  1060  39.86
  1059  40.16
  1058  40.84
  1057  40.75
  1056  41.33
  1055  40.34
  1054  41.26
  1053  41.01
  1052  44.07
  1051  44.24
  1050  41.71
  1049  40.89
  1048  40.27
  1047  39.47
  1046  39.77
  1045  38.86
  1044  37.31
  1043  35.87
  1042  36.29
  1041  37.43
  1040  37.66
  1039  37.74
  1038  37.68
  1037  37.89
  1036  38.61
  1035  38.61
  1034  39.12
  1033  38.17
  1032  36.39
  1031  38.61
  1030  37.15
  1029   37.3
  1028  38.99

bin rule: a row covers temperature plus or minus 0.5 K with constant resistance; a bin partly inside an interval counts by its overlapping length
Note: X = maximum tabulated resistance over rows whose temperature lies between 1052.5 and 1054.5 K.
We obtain 41.26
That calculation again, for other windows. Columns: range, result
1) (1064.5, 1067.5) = 41.8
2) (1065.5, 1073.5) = 43.71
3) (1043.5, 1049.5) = 40.89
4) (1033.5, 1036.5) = 39.12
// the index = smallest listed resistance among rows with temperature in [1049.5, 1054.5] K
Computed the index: 41.01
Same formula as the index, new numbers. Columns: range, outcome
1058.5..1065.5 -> 38.64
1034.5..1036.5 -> 38.61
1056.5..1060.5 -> 39.86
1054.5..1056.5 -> 40.34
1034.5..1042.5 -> 36.29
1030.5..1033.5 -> 36.39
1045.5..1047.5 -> 39.47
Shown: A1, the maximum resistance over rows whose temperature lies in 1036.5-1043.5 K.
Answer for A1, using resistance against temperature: 37.89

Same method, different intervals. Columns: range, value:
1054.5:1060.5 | 41.33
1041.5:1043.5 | 36.29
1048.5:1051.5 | 44.24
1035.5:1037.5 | 38.61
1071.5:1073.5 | 43.53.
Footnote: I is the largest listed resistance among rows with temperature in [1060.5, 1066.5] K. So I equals 41.8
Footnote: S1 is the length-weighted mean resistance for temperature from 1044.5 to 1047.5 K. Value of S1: 39.4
